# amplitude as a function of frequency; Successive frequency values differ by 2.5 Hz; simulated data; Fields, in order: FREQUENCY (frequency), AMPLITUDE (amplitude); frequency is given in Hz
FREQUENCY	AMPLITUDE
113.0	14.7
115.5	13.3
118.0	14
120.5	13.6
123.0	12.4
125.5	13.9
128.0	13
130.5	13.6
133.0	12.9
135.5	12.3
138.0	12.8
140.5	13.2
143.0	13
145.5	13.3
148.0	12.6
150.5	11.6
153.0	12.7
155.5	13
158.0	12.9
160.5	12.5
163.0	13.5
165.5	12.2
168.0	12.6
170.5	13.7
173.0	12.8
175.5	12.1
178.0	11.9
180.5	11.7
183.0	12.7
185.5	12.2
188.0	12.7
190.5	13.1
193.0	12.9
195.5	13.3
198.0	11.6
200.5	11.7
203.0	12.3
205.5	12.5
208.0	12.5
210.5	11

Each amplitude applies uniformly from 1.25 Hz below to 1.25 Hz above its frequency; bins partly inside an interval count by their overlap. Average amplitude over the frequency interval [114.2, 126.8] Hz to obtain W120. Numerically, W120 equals 13.4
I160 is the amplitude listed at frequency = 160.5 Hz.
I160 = 12.5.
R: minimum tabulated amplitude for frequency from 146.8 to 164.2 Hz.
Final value 11.6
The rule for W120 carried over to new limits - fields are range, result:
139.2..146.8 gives 13.2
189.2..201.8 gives 12.5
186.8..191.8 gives 12.9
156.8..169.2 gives 12.7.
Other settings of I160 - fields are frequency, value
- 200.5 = 11.7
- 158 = 12.9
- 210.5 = 11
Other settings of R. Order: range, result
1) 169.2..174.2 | 12.8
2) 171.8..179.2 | 11.9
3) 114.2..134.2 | 12.4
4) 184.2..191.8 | 12.2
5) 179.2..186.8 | 11.7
